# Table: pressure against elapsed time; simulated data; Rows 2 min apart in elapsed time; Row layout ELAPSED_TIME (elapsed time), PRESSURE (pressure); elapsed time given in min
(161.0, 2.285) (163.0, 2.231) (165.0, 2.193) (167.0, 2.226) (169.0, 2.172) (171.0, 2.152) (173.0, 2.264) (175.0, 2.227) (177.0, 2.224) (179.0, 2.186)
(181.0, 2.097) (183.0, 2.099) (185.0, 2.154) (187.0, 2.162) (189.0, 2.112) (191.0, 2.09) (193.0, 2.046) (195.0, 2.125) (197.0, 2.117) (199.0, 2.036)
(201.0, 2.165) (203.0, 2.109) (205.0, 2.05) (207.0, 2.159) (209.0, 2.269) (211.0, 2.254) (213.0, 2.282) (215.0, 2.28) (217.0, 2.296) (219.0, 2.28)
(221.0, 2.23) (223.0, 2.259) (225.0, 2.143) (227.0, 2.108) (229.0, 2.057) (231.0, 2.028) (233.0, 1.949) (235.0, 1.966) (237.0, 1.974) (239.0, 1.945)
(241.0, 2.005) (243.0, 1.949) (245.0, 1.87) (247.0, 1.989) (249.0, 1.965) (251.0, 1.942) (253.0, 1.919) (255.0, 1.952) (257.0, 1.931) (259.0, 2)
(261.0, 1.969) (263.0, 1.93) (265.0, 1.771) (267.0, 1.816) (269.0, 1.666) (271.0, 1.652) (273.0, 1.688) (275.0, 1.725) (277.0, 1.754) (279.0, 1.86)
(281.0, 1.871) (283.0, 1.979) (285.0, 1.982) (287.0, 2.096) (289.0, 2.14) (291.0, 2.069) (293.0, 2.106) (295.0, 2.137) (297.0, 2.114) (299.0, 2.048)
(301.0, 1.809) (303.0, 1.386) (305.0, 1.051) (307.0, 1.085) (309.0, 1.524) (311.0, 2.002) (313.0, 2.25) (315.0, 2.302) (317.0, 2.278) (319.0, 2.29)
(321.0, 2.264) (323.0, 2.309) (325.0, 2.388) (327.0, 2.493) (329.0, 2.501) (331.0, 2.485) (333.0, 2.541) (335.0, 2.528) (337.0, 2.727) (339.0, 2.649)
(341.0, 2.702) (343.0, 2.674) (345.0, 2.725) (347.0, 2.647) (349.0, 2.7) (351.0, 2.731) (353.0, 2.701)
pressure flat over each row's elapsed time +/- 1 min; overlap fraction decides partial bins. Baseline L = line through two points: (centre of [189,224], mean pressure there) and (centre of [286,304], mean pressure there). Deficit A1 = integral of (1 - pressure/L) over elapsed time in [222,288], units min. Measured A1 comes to 4.6 min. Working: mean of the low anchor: 2.18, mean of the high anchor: 1.99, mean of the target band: 1.93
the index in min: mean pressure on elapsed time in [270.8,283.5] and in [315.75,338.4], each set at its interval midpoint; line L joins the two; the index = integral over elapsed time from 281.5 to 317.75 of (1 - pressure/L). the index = 2.9 min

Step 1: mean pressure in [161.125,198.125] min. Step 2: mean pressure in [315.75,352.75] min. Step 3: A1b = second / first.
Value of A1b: 1.17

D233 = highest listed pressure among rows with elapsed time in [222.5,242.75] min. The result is 2.259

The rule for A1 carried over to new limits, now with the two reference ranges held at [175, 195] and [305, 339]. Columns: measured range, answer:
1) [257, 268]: 1.4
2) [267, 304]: 5.2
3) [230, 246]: 1.5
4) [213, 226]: -0.6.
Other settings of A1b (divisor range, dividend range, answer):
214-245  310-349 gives 1.18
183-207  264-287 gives 0.86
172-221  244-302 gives 0.89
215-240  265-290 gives 0.88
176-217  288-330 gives 0.94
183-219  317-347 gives 1.16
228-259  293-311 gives 0.86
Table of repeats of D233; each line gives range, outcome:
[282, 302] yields 2.14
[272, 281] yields 1.871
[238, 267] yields 2.005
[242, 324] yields 2.309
